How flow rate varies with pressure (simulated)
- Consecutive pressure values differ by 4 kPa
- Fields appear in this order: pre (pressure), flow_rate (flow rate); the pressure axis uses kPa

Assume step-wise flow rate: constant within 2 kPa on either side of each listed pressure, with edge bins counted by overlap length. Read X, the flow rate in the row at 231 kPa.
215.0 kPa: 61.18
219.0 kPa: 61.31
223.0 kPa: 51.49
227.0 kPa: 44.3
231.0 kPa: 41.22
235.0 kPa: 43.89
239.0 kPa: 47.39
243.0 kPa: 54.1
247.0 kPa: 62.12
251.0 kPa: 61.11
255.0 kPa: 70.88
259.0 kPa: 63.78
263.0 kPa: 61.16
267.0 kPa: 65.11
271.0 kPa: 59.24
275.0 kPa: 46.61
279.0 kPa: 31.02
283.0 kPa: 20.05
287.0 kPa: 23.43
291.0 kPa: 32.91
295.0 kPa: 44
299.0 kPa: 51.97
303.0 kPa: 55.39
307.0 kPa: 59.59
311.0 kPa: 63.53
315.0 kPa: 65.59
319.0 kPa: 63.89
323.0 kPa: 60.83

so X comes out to 41.22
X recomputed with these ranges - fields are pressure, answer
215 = 61.18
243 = 54.1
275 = 46.61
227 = 44.3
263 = 61.16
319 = 63.89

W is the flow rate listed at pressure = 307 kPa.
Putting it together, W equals 59.59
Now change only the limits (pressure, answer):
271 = 59.24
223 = 51.49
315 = 65.59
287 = 23.43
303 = 55.39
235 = 43.89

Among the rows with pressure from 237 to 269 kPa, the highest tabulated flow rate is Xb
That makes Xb 70.88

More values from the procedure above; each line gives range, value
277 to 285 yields 31.02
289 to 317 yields 65.59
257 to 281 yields 65.11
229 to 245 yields 54.1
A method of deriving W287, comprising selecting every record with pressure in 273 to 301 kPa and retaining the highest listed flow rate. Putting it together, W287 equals 51.97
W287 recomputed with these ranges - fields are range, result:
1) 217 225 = 61.31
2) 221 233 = 51.49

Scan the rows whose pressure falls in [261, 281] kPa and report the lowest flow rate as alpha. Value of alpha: 31.02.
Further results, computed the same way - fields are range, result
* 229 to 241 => 41.22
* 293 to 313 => 44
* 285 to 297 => 23.43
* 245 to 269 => 61.11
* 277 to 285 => 20.05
